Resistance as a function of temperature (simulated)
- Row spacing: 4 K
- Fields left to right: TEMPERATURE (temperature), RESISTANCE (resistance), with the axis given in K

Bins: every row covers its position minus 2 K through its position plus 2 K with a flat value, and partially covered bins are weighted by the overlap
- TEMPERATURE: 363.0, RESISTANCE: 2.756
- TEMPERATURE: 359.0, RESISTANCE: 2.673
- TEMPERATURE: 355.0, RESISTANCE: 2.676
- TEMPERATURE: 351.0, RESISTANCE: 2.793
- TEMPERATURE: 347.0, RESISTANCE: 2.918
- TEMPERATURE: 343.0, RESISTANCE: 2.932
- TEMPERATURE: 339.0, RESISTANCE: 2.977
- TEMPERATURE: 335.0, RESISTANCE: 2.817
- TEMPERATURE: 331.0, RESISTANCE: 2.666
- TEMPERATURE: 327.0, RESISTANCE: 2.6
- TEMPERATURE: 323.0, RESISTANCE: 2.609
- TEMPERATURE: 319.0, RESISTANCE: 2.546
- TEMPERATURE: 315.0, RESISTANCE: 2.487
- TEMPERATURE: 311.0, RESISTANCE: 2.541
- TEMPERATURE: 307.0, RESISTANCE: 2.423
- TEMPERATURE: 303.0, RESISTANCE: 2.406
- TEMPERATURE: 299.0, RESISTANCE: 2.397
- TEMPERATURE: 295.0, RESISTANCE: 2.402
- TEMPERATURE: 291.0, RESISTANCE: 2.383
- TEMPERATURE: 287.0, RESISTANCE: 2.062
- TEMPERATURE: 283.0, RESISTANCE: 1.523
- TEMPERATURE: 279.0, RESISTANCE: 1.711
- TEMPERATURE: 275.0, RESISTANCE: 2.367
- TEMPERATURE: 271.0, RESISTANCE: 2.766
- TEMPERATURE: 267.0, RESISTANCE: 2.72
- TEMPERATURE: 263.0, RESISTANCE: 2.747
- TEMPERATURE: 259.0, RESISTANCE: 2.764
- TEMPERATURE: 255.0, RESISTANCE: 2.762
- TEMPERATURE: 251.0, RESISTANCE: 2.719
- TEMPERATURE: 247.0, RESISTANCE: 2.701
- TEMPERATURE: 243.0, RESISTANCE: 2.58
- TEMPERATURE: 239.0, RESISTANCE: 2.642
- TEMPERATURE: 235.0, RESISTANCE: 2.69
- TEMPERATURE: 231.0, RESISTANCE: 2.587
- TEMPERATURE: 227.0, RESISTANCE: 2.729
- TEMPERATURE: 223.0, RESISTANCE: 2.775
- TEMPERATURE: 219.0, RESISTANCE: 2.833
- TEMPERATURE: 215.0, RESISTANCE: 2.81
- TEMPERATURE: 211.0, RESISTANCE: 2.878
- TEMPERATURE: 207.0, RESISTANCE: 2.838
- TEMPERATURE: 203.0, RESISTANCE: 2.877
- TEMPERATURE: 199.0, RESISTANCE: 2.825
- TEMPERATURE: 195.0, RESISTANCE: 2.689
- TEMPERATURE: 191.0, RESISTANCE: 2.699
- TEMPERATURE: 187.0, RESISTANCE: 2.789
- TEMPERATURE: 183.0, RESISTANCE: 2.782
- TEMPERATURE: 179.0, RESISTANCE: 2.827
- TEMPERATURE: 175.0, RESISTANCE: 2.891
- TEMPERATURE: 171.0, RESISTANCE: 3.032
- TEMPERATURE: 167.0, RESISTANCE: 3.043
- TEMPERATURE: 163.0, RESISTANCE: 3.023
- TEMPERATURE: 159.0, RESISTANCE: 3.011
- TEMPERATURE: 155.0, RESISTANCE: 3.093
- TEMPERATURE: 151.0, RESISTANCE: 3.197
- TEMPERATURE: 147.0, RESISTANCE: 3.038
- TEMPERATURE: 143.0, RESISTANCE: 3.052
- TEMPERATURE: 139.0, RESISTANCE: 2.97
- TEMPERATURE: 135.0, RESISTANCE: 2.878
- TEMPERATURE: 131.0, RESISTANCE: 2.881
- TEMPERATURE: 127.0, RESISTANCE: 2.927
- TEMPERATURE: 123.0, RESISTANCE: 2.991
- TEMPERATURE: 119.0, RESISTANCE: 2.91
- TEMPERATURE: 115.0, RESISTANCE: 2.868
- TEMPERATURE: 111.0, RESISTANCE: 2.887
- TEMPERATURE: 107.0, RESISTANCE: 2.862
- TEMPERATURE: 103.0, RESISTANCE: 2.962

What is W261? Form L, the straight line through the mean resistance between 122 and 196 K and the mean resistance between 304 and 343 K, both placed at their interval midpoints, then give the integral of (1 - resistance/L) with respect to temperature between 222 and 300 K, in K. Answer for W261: 7.28 K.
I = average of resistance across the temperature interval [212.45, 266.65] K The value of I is 2.72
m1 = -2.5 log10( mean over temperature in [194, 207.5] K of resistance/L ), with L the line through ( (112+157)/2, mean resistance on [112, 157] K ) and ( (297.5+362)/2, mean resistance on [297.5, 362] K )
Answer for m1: 0.022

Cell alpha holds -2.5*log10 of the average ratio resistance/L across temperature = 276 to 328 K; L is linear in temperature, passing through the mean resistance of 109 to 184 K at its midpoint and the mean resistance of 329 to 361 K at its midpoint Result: 0.22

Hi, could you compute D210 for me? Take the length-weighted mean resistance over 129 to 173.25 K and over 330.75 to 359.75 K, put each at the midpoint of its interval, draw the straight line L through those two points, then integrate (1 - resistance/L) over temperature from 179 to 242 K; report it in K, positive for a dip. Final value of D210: 4.2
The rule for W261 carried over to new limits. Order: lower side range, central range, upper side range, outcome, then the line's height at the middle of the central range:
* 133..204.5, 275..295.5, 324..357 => 5.88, 2.84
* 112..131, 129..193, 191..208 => -2.15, 2.85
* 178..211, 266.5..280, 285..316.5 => 0.48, 2.49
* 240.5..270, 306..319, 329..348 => 1.46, 2.81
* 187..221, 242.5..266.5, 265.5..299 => -2.75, 2.44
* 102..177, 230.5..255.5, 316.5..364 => 1.64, 2.86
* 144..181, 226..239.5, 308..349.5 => 1.06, 2.89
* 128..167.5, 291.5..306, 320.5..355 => 2.19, 2.83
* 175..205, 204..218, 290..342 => -0.46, 2.75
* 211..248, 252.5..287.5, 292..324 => 2.62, 2.59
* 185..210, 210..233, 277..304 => -1.29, 2.62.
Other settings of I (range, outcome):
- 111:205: 2.92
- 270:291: 2.08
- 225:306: 2.48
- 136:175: 3.04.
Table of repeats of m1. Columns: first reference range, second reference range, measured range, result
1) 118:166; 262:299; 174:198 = 0.00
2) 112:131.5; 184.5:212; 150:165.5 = -0.08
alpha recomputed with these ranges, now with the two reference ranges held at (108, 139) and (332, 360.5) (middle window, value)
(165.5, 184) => -0.01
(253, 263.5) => 0.04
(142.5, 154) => -0.07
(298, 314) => 0.16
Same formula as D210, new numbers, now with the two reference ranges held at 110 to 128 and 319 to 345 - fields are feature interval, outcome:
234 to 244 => 0.66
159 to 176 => -0.74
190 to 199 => 0.43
